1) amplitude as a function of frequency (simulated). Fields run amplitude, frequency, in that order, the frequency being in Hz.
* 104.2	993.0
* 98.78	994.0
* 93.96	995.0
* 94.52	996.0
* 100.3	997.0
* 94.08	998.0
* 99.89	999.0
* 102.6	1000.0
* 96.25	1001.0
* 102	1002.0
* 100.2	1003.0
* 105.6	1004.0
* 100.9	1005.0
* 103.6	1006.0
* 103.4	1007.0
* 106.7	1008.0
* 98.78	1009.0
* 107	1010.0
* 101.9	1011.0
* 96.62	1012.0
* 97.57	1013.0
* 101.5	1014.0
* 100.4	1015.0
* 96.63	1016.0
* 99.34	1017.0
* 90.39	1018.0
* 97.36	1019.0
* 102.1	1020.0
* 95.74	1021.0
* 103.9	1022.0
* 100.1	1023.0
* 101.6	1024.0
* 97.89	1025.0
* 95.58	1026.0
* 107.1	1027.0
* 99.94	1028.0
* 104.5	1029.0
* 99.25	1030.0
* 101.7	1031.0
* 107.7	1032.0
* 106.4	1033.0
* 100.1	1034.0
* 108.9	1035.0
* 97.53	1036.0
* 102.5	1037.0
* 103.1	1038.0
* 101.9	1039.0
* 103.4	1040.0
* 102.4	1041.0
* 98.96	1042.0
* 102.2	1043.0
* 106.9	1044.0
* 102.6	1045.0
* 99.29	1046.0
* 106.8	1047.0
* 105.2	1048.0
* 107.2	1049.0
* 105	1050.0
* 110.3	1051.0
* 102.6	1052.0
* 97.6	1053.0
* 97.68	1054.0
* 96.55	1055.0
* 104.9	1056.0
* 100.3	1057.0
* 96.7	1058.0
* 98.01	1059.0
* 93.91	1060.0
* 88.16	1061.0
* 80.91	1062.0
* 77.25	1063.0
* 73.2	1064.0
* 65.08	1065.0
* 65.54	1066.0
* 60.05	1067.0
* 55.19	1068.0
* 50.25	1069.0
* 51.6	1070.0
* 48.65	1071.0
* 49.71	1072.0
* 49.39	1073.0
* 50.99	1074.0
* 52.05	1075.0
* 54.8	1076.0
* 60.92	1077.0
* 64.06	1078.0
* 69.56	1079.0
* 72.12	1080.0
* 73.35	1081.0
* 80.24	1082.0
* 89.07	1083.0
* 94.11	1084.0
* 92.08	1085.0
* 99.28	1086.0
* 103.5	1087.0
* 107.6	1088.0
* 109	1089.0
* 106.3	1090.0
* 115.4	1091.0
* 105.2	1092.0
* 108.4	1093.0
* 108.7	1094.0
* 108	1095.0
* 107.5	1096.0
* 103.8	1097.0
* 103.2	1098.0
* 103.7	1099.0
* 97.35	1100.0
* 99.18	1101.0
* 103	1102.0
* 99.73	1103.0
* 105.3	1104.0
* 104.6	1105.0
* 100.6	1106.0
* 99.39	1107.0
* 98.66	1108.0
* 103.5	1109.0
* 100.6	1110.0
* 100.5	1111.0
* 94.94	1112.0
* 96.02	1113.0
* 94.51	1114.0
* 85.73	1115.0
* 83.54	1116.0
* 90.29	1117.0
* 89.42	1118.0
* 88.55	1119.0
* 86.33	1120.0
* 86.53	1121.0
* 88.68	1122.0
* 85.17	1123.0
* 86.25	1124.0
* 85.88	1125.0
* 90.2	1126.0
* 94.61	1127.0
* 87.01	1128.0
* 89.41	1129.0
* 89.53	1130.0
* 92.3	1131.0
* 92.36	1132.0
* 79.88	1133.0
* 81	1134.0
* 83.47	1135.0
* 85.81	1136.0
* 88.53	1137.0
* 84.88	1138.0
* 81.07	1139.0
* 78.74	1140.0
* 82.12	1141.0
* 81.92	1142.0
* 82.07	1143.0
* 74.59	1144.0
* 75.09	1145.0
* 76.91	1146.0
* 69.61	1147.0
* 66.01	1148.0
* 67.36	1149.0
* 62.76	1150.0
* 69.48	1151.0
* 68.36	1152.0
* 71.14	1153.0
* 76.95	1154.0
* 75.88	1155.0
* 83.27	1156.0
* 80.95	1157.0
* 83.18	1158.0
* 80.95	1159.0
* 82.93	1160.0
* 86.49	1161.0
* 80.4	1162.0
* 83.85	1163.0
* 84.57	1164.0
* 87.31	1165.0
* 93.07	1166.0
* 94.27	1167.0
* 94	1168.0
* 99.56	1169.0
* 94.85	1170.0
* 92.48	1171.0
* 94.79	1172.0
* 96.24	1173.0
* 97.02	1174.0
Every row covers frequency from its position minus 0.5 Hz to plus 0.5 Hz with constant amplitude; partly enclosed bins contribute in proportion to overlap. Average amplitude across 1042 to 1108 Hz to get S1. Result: 89.4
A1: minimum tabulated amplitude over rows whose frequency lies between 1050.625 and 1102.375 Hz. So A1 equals 48.65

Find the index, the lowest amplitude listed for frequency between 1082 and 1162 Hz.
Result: 62.76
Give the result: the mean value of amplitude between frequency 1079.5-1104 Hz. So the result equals 99.7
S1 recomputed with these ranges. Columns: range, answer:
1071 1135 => 90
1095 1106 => 103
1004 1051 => 102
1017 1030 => 99.7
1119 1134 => 87.9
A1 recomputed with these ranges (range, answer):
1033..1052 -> 97.53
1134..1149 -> 66.01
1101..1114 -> 94.51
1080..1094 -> 72.12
